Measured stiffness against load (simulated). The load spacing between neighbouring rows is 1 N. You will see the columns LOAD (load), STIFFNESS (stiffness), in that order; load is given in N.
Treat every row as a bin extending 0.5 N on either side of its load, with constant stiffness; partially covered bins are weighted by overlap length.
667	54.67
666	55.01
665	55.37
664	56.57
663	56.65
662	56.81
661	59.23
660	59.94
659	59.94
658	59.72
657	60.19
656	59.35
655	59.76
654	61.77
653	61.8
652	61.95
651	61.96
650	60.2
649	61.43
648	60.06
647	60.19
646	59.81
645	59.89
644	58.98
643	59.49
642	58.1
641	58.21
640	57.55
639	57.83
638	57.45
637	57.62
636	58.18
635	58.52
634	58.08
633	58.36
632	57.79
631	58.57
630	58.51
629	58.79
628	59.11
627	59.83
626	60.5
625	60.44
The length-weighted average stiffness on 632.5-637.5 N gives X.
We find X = 58.2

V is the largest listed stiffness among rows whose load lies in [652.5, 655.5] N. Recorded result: 61.8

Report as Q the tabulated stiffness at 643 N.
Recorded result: 59.49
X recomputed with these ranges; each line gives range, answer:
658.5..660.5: 59.9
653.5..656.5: 60.3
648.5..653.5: 61.5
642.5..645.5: 59.5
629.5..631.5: 58.5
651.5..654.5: 61.8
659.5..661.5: 59.6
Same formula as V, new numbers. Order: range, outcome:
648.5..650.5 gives 61.43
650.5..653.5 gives 61.96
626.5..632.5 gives 59.83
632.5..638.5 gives 58.52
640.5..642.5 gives 58.21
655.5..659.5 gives 60.19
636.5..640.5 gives 57.83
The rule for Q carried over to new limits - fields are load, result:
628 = 59.11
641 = 58.21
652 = 61.95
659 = 59.94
